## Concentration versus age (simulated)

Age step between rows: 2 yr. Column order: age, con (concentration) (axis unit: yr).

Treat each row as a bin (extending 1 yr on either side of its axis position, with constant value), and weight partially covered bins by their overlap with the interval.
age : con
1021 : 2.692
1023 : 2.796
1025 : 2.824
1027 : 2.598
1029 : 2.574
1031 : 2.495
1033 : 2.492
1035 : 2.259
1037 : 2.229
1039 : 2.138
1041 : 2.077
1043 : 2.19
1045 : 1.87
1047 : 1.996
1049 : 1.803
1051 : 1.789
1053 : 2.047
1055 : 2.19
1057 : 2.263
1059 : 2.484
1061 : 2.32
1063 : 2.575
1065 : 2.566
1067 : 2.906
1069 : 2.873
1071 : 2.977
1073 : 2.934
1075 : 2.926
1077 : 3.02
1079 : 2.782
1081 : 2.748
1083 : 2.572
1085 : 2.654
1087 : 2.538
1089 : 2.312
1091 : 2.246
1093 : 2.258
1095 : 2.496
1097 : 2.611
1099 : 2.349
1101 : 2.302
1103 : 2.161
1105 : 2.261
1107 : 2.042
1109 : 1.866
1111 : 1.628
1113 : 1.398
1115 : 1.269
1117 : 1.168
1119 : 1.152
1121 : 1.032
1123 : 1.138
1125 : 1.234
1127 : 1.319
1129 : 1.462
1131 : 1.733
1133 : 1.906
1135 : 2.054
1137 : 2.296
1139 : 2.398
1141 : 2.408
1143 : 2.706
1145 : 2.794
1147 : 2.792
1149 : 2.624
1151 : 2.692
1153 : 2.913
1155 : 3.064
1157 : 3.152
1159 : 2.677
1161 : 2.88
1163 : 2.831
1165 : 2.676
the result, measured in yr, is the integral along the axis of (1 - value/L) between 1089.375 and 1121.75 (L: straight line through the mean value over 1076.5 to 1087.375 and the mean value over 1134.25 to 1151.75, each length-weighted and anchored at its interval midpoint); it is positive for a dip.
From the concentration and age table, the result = 9.1 yr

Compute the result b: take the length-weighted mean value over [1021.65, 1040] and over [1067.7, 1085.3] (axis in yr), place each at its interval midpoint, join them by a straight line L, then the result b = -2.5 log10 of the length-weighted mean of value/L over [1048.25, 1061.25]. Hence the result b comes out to 0.25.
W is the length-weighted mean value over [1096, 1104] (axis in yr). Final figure 2.36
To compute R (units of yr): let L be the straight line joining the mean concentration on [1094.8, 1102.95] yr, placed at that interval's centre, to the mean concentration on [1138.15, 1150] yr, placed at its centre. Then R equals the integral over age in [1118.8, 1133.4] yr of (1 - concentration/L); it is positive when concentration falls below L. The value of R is 6.77 yr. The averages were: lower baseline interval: 2.4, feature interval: 1.36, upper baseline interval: 2.62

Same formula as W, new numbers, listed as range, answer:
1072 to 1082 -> 2.88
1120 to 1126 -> 1.13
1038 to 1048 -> 2.05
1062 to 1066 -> 2.57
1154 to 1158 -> 3.11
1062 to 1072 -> 2.78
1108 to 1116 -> 1.54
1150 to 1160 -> 2.9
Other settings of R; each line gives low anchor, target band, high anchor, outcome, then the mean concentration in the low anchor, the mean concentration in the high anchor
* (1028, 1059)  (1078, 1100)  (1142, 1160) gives -0.5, 2.17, 2.82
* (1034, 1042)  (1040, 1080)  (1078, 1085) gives 0.4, 2.18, 2.69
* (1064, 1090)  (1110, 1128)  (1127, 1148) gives 8.5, 2.75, 2.21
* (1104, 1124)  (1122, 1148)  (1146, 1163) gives 2.6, 1.5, 2.85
